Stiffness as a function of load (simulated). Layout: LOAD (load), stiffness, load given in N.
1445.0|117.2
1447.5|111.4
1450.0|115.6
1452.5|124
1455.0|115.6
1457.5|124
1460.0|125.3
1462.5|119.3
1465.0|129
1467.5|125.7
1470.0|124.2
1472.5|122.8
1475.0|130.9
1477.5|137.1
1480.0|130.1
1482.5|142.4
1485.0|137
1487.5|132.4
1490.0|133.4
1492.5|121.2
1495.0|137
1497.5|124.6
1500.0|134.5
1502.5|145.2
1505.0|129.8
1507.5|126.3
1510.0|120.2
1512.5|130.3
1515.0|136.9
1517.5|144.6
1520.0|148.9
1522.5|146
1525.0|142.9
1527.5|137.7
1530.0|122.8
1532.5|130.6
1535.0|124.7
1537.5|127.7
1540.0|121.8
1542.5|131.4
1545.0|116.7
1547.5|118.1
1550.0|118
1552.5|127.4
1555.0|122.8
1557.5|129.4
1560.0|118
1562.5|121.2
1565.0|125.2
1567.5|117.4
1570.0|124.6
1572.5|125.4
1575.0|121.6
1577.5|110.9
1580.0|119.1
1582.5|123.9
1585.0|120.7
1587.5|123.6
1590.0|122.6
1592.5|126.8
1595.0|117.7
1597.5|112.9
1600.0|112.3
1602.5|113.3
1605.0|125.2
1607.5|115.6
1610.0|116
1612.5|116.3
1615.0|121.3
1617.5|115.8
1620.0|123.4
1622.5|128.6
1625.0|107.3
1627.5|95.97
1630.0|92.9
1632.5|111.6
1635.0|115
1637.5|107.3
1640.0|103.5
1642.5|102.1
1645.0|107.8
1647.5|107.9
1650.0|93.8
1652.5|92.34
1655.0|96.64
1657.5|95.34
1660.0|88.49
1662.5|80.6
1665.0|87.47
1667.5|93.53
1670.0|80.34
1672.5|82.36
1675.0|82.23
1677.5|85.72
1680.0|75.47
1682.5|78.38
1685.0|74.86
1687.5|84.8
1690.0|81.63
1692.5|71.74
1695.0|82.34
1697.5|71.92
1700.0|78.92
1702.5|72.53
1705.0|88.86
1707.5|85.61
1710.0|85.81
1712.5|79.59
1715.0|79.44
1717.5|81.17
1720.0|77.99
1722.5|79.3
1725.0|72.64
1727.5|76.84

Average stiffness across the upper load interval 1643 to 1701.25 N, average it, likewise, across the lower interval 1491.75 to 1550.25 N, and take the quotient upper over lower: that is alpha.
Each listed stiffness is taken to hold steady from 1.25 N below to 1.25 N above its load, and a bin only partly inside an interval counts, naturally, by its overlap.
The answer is 0.66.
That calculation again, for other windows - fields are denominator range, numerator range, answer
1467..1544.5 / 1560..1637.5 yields 0.89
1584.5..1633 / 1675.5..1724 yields 0.69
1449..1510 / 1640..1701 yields 0.68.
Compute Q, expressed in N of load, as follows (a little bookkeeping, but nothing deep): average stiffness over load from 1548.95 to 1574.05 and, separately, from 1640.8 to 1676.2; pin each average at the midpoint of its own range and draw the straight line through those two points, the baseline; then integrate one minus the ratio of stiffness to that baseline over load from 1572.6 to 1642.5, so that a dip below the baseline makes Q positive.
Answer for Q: -4.63 N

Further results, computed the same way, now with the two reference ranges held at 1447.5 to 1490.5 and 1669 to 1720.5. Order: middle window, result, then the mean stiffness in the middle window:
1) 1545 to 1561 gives -1.8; 122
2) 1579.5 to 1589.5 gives -1.9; 122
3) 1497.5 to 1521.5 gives -3.3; 135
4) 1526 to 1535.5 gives -1.3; 130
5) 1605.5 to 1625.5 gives -4.6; 119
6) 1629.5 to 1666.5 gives -3.7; 98.9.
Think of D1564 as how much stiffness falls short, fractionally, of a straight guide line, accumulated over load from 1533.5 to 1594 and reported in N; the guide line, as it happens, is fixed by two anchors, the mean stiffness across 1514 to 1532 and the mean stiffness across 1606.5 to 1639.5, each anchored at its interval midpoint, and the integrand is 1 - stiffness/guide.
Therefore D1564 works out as 2.8 N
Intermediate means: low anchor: 140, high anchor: 113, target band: 122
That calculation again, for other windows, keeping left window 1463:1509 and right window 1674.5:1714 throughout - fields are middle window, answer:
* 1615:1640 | -3.79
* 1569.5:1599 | -3.78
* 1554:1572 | -1.70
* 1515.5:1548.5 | -3.35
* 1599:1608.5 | -1.36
